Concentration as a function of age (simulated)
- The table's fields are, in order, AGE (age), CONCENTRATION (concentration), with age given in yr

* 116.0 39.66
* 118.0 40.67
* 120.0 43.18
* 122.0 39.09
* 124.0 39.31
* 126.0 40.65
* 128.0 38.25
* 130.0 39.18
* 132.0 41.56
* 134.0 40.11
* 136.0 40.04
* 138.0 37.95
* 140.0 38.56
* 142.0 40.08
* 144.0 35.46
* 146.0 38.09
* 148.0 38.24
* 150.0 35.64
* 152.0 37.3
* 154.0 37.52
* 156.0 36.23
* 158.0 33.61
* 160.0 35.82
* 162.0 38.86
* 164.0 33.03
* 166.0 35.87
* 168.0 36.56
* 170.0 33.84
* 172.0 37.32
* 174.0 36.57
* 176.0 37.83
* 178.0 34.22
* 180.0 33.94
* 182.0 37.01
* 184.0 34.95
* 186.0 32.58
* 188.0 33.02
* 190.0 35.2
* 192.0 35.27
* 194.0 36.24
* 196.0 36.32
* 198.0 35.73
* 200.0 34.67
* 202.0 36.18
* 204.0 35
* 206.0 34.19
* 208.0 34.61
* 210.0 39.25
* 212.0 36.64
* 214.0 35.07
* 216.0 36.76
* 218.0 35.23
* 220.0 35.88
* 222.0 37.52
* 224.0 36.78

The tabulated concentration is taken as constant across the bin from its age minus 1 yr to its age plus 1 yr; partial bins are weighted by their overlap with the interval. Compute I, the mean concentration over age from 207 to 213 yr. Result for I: 36.8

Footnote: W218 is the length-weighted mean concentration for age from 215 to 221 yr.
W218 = 36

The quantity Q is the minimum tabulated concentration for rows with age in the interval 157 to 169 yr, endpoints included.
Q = 33.03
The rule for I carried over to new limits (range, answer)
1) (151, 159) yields 36.2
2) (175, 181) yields 35.3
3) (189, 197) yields 35.8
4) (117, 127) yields 40.6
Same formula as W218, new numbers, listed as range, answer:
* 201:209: 35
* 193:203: 35.8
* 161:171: 35.6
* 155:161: 35.2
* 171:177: 37.2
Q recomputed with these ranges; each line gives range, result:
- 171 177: 36.57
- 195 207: 34.19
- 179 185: 33.94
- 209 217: 35.07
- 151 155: 37.3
